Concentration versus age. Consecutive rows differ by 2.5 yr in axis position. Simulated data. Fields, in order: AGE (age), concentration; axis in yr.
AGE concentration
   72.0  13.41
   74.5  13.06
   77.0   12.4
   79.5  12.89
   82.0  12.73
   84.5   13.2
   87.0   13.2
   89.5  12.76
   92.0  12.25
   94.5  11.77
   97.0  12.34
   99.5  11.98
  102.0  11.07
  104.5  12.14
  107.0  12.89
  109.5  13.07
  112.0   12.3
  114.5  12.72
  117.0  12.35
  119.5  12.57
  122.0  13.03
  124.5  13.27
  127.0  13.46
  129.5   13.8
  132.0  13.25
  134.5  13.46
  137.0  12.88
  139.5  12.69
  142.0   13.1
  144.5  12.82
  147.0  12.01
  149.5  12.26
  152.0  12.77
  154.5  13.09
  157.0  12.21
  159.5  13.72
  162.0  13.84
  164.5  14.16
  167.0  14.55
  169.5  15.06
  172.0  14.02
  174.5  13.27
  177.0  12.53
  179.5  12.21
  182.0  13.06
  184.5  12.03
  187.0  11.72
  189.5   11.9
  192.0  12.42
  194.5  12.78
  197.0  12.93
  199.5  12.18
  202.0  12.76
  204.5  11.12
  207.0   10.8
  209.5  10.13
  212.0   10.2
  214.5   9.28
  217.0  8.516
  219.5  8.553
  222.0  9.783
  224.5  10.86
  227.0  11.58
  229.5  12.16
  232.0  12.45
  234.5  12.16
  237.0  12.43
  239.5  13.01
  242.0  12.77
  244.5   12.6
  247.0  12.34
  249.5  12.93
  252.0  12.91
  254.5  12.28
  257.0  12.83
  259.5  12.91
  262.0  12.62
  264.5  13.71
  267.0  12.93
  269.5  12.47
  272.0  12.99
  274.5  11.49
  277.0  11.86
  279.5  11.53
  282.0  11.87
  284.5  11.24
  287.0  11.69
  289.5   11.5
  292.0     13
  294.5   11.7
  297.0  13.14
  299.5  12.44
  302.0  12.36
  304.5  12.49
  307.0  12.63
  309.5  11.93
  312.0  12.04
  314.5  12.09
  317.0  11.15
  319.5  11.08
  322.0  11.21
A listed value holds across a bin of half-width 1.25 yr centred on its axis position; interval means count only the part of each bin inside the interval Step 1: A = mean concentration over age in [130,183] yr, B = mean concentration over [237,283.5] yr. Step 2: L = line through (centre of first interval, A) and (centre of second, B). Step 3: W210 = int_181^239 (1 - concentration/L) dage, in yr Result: 6.6 yr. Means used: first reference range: 13.2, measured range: 11.4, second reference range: 12.5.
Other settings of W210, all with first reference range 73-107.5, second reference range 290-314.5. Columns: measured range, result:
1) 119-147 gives -1.4 yr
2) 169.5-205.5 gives -0.5 yr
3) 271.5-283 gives 0.5 yr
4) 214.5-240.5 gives 2.9 yr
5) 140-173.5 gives -2.4 yr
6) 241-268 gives -0.9 yr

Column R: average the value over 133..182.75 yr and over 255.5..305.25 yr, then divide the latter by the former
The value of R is 0.9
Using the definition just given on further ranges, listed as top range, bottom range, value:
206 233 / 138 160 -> 0.82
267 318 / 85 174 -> 0.94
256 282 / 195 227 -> 1.17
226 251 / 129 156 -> 0.97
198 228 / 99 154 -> 0.82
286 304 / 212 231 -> 1.21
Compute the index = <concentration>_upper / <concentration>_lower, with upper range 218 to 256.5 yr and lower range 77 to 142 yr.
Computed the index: 0.94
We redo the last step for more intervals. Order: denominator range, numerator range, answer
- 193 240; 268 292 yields 1.06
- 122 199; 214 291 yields 0.91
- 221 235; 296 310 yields 1.09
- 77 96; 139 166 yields 1.03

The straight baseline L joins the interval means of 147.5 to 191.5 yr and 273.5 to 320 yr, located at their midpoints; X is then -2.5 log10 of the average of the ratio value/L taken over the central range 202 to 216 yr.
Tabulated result 0.209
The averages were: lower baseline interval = 13.1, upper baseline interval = 12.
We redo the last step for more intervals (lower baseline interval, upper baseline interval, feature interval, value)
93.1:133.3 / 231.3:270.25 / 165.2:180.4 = -0.08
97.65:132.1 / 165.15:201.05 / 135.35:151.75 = 0.01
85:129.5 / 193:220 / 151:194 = -0.14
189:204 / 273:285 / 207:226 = 0.25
